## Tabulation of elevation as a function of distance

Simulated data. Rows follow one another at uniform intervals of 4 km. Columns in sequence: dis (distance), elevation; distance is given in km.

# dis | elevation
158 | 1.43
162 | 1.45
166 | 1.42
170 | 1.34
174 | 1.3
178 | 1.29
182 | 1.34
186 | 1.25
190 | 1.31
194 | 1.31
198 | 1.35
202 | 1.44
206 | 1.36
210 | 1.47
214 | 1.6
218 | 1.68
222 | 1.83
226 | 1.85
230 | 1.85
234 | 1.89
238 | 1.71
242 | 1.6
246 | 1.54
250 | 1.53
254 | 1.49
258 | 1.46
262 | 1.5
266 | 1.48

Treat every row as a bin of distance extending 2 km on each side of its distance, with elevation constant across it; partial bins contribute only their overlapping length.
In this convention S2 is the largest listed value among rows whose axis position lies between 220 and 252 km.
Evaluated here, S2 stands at 1.89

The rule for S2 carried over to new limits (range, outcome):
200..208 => 1.44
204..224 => 1.83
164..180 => 1.42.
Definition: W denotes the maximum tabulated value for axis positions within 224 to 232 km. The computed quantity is 1.85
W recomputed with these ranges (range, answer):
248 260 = 1.53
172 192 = 1.34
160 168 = 1.45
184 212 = 1.47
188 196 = 1.31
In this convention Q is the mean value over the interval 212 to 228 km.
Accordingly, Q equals 1.74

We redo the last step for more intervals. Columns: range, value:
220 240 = 1.83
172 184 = 1.31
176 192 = 1.3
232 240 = 1.8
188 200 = 1.32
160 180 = 1.36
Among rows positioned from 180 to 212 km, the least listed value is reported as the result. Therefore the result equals 1.25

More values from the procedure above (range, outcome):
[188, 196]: 1.31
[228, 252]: 1.53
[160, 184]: 1.29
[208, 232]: 1.47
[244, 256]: 1.49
